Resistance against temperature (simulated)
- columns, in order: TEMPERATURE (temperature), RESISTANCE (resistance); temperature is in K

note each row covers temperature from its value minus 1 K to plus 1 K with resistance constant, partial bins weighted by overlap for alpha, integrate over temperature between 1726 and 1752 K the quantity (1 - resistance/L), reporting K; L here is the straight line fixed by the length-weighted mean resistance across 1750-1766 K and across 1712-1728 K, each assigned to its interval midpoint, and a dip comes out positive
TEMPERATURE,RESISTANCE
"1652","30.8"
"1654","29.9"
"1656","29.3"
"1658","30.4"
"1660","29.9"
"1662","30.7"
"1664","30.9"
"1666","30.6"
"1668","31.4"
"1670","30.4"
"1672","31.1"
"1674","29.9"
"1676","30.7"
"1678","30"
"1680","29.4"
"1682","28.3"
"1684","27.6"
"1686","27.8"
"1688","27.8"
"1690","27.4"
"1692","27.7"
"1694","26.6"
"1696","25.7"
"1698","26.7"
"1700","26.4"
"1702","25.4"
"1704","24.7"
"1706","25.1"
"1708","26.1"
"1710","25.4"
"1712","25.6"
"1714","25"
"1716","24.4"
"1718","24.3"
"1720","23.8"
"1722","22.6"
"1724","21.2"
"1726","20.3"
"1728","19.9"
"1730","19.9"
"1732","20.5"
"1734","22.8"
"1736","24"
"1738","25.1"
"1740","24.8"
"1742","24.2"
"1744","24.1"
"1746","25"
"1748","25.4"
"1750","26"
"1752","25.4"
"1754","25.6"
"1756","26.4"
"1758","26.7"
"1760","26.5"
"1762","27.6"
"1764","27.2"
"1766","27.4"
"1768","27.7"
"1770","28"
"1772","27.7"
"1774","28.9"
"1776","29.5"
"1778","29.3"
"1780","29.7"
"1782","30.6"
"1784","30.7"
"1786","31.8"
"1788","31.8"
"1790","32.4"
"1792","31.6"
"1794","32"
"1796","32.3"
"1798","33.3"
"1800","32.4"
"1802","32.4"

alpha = 1.46 K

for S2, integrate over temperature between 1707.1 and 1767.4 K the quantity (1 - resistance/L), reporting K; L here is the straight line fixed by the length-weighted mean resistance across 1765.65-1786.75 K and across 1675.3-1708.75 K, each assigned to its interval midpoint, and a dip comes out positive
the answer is 8.2 K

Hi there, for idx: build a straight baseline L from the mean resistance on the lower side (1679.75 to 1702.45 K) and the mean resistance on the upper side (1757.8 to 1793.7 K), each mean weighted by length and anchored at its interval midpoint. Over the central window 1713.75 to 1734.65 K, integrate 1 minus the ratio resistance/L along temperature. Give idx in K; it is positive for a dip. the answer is 4.4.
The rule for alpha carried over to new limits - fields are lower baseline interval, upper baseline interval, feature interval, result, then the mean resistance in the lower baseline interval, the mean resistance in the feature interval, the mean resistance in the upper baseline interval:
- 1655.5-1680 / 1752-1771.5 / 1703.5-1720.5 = 2.3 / 30.4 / 25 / 26.9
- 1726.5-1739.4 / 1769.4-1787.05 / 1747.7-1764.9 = -0.3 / 22.1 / 26.3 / 29.6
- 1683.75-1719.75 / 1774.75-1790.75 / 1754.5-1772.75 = 1.5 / 26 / 27.2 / 30.7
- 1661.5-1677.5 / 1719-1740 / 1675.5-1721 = 0.0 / 30.7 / 26.6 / 22.1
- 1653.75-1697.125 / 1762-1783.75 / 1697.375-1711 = 1.6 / 29.2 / 25.7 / 28.6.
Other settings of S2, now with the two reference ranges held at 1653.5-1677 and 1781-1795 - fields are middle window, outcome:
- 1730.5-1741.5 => 2.8 K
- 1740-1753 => 2.6 K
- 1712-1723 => 2.4 K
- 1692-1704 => 1.8 K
